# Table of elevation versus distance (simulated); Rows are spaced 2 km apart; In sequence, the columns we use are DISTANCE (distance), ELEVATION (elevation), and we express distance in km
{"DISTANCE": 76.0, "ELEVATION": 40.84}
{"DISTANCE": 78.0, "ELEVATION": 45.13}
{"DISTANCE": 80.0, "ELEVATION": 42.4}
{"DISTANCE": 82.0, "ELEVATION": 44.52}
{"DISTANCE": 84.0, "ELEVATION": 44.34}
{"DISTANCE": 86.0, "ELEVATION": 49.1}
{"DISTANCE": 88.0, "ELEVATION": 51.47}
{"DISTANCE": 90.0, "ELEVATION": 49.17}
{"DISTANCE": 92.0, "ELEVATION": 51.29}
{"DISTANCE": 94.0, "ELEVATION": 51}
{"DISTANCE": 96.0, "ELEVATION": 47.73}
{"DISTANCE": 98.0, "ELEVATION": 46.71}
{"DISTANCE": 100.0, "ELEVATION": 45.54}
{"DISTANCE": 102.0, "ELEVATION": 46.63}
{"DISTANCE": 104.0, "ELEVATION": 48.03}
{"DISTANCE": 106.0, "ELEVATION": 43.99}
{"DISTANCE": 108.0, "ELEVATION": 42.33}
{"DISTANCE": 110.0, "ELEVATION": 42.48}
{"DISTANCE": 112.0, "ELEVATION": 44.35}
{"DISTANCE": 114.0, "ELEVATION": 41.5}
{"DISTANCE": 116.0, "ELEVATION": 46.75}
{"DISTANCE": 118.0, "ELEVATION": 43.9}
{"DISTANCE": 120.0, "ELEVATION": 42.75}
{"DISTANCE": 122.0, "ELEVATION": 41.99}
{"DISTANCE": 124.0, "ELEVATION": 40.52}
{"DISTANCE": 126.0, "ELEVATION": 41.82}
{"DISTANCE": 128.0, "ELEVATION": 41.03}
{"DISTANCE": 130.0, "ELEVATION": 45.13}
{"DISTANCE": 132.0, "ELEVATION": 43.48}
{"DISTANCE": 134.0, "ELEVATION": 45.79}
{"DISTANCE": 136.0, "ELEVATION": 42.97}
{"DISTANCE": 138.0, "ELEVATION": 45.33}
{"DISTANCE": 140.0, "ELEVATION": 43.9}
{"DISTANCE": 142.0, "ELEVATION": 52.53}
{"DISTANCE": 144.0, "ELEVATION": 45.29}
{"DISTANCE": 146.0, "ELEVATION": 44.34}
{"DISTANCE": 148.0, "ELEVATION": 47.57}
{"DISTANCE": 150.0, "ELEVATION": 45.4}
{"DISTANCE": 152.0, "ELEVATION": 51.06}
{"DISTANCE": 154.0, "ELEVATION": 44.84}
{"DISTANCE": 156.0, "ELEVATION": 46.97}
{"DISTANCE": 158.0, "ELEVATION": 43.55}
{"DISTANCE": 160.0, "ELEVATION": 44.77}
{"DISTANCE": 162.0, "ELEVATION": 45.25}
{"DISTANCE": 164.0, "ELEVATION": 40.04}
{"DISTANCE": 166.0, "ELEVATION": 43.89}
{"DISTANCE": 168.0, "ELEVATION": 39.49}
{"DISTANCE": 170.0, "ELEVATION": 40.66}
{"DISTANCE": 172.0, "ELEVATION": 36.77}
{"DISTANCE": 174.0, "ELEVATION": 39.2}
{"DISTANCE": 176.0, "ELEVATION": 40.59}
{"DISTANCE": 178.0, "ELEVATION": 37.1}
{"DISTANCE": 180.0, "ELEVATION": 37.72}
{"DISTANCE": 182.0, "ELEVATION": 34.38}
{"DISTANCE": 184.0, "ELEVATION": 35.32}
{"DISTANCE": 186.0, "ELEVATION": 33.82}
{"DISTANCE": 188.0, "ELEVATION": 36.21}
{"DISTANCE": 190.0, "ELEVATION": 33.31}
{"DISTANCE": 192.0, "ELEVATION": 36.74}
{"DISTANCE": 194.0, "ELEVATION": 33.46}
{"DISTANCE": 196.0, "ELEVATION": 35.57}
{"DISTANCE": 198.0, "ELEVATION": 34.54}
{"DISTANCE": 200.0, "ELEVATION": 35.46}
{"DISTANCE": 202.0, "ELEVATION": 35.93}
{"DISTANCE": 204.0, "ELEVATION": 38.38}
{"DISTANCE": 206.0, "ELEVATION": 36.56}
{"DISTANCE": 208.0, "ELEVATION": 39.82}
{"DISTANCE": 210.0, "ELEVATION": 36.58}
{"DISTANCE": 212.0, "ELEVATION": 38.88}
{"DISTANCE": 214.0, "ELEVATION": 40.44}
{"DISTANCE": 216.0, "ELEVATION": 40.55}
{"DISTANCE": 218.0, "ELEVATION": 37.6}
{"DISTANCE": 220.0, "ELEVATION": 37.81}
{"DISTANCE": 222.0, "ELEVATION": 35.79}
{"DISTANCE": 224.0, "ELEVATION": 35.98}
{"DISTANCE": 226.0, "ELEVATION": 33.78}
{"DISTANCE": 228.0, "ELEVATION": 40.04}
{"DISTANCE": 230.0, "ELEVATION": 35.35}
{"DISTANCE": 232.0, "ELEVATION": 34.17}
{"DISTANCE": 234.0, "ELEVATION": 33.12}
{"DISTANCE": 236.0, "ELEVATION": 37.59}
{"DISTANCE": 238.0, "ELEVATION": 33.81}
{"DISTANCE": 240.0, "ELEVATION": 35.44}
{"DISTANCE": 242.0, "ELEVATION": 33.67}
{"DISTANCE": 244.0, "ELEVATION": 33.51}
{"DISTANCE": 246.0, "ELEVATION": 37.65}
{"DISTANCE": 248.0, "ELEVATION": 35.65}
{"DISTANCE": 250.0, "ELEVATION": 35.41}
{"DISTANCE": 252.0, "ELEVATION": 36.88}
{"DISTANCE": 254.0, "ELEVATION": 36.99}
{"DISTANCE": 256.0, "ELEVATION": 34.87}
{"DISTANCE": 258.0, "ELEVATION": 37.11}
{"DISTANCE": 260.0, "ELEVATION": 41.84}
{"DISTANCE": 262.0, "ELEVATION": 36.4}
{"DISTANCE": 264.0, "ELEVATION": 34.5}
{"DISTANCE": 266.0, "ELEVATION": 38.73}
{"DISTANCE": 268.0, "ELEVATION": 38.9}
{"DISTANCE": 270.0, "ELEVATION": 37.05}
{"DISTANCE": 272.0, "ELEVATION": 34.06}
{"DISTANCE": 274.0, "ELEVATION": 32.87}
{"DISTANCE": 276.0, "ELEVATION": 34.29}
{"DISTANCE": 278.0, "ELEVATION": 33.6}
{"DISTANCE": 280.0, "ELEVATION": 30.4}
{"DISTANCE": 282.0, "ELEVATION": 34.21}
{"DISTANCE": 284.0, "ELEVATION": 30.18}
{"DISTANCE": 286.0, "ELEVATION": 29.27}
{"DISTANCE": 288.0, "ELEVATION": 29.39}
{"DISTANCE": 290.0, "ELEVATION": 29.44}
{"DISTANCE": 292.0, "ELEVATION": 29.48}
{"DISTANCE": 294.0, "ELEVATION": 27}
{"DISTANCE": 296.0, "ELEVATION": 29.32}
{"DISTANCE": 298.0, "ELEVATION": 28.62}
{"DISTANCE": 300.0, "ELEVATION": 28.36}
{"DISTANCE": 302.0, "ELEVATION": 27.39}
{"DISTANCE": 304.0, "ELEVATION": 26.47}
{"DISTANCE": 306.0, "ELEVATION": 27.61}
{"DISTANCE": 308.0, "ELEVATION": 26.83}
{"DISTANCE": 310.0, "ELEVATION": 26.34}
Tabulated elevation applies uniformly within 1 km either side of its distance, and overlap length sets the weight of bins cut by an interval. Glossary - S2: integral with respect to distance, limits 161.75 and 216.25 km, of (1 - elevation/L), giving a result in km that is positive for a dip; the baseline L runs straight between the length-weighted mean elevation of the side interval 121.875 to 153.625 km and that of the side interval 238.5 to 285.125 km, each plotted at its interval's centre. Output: 4.5 km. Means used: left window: 45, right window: 35.4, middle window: 37.6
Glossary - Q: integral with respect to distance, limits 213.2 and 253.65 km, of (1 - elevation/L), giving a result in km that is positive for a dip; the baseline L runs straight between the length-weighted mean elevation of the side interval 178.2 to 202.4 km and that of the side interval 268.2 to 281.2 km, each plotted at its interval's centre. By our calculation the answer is -1.8 km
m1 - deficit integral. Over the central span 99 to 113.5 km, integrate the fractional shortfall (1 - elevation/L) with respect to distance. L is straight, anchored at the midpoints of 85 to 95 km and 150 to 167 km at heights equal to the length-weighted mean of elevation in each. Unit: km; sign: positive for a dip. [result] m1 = 1.3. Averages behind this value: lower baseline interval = 50.4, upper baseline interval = 45.1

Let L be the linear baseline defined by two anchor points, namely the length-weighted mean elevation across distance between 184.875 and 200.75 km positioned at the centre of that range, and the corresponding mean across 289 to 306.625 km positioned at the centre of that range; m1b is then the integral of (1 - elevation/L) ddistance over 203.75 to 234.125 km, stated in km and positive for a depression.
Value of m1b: -3.7 km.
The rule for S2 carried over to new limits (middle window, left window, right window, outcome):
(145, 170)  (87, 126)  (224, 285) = -1.5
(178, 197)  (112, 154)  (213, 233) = 2.3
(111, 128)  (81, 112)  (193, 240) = 0.8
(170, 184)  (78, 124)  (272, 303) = 0.6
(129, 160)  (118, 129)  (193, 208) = -4.3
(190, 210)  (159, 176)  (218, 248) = 1.2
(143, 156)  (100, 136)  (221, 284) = -1.5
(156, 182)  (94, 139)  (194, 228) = -0.3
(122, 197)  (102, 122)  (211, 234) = -0.7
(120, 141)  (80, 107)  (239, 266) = 0.8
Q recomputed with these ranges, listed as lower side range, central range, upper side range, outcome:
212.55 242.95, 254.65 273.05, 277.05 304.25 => -2.6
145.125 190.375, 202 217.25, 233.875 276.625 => 0.0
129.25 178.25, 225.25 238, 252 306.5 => 0.5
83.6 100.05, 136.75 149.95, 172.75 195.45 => -1.5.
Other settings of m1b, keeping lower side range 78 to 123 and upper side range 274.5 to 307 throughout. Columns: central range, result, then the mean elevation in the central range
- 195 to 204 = 0.4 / 35.7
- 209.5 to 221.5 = -0.8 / 38.6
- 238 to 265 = -2.5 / 36.1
